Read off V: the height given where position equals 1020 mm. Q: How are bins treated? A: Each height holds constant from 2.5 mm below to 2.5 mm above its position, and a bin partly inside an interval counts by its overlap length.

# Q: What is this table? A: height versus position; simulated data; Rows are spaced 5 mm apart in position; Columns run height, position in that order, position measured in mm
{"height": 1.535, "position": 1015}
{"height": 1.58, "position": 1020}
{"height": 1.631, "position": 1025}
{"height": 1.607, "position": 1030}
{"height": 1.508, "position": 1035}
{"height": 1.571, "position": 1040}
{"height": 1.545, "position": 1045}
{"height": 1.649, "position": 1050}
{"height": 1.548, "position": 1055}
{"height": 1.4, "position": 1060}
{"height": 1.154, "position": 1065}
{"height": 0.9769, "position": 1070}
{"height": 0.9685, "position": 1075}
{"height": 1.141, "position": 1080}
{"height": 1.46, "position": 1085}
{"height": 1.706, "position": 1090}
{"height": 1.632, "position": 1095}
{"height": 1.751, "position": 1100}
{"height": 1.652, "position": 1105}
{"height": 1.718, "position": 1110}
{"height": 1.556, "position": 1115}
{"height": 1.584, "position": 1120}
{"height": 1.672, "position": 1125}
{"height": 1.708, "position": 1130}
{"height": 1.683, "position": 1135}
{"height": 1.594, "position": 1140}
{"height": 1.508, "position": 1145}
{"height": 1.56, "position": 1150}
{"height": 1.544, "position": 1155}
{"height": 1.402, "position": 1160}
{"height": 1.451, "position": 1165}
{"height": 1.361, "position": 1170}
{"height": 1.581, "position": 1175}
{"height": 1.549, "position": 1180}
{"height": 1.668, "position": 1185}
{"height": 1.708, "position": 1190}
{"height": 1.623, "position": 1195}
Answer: 1.58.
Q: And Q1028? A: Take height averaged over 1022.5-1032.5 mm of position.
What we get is 1.62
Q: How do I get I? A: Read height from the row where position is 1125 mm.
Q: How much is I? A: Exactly 1.672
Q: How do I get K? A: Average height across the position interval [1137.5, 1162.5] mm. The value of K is 1.52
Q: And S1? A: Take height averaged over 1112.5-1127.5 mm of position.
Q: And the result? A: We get 1.6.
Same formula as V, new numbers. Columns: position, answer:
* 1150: 1.56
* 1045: 1.545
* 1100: 1.751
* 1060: 1.4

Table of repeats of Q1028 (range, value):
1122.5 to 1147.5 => 1.63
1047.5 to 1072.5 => 1.35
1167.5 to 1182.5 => 1.5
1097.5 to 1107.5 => 1.7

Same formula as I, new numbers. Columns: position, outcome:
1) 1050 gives 1.649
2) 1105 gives 1.652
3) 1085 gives 1.46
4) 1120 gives 1.584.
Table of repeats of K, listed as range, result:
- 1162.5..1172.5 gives 1.41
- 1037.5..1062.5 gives 1.54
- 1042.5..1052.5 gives 1.6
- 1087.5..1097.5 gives 1.67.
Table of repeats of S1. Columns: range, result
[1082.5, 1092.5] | 1.58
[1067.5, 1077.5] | 0.973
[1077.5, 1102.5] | 1.54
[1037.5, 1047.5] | 1.56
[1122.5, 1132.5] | 1.69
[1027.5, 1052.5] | 1.58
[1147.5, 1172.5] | 1.46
